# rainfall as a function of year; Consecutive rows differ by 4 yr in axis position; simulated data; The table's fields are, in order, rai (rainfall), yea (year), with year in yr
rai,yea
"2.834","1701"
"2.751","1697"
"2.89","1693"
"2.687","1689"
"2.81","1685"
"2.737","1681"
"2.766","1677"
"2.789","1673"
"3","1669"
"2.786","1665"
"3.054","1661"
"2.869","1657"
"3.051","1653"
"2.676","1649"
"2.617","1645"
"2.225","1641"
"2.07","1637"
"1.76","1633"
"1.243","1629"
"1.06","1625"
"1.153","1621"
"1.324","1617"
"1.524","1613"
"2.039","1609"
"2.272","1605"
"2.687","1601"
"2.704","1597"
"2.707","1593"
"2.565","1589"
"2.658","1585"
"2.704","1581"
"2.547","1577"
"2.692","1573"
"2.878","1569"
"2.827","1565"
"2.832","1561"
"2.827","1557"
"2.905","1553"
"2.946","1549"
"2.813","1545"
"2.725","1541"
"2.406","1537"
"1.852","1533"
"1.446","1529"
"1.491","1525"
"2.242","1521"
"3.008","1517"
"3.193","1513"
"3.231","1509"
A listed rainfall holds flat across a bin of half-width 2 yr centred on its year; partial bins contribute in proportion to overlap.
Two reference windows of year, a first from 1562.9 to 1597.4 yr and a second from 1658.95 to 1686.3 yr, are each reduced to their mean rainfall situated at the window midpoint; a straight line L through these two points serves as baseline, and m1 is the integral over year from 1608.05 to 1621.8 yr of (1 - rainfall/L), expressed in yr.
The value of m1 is 6.3 yr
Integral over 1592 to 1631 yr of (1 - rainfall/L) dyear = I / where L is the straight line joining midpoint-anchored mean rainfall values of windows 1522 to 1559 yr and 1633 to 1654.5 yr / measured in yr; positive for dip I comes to 9.19 yr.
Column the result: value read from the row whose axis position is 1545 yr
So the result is 2.813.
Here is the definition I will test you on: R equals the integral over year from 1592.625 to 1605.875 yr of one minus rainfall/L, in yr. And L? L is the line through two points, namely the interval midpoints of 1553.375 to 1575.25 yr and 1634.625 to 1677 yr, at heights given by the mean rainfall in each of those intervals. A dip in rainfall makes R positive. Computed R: 0.8 yr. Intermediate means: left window 2.82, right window 2.71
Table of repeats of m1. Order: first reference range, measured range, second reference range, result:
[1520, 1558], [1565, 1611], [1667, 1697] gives -1.6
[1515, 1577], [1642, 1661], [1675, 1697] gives -0.6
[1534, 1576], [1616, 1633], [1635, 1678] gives 9.2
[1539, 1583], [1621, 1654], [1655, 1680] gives 9.8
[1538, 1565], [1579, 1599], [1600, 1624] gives -4.7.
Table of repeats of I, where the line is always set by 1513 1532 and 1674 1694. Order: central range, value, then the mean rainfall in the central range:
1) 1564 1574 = -2.0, 2.81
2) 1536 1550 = -3.1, 2.73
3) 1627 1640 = 4.3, 1.73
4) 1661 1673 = -0.9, 2.9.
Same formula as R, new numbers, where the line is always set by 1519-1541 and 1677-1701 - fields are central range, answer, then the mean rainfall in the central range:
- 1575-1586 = -2.03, 2.63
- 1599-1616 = 1.97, 2.08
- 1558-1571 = -4.28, 2.84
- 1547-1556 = -3.64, 2.91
